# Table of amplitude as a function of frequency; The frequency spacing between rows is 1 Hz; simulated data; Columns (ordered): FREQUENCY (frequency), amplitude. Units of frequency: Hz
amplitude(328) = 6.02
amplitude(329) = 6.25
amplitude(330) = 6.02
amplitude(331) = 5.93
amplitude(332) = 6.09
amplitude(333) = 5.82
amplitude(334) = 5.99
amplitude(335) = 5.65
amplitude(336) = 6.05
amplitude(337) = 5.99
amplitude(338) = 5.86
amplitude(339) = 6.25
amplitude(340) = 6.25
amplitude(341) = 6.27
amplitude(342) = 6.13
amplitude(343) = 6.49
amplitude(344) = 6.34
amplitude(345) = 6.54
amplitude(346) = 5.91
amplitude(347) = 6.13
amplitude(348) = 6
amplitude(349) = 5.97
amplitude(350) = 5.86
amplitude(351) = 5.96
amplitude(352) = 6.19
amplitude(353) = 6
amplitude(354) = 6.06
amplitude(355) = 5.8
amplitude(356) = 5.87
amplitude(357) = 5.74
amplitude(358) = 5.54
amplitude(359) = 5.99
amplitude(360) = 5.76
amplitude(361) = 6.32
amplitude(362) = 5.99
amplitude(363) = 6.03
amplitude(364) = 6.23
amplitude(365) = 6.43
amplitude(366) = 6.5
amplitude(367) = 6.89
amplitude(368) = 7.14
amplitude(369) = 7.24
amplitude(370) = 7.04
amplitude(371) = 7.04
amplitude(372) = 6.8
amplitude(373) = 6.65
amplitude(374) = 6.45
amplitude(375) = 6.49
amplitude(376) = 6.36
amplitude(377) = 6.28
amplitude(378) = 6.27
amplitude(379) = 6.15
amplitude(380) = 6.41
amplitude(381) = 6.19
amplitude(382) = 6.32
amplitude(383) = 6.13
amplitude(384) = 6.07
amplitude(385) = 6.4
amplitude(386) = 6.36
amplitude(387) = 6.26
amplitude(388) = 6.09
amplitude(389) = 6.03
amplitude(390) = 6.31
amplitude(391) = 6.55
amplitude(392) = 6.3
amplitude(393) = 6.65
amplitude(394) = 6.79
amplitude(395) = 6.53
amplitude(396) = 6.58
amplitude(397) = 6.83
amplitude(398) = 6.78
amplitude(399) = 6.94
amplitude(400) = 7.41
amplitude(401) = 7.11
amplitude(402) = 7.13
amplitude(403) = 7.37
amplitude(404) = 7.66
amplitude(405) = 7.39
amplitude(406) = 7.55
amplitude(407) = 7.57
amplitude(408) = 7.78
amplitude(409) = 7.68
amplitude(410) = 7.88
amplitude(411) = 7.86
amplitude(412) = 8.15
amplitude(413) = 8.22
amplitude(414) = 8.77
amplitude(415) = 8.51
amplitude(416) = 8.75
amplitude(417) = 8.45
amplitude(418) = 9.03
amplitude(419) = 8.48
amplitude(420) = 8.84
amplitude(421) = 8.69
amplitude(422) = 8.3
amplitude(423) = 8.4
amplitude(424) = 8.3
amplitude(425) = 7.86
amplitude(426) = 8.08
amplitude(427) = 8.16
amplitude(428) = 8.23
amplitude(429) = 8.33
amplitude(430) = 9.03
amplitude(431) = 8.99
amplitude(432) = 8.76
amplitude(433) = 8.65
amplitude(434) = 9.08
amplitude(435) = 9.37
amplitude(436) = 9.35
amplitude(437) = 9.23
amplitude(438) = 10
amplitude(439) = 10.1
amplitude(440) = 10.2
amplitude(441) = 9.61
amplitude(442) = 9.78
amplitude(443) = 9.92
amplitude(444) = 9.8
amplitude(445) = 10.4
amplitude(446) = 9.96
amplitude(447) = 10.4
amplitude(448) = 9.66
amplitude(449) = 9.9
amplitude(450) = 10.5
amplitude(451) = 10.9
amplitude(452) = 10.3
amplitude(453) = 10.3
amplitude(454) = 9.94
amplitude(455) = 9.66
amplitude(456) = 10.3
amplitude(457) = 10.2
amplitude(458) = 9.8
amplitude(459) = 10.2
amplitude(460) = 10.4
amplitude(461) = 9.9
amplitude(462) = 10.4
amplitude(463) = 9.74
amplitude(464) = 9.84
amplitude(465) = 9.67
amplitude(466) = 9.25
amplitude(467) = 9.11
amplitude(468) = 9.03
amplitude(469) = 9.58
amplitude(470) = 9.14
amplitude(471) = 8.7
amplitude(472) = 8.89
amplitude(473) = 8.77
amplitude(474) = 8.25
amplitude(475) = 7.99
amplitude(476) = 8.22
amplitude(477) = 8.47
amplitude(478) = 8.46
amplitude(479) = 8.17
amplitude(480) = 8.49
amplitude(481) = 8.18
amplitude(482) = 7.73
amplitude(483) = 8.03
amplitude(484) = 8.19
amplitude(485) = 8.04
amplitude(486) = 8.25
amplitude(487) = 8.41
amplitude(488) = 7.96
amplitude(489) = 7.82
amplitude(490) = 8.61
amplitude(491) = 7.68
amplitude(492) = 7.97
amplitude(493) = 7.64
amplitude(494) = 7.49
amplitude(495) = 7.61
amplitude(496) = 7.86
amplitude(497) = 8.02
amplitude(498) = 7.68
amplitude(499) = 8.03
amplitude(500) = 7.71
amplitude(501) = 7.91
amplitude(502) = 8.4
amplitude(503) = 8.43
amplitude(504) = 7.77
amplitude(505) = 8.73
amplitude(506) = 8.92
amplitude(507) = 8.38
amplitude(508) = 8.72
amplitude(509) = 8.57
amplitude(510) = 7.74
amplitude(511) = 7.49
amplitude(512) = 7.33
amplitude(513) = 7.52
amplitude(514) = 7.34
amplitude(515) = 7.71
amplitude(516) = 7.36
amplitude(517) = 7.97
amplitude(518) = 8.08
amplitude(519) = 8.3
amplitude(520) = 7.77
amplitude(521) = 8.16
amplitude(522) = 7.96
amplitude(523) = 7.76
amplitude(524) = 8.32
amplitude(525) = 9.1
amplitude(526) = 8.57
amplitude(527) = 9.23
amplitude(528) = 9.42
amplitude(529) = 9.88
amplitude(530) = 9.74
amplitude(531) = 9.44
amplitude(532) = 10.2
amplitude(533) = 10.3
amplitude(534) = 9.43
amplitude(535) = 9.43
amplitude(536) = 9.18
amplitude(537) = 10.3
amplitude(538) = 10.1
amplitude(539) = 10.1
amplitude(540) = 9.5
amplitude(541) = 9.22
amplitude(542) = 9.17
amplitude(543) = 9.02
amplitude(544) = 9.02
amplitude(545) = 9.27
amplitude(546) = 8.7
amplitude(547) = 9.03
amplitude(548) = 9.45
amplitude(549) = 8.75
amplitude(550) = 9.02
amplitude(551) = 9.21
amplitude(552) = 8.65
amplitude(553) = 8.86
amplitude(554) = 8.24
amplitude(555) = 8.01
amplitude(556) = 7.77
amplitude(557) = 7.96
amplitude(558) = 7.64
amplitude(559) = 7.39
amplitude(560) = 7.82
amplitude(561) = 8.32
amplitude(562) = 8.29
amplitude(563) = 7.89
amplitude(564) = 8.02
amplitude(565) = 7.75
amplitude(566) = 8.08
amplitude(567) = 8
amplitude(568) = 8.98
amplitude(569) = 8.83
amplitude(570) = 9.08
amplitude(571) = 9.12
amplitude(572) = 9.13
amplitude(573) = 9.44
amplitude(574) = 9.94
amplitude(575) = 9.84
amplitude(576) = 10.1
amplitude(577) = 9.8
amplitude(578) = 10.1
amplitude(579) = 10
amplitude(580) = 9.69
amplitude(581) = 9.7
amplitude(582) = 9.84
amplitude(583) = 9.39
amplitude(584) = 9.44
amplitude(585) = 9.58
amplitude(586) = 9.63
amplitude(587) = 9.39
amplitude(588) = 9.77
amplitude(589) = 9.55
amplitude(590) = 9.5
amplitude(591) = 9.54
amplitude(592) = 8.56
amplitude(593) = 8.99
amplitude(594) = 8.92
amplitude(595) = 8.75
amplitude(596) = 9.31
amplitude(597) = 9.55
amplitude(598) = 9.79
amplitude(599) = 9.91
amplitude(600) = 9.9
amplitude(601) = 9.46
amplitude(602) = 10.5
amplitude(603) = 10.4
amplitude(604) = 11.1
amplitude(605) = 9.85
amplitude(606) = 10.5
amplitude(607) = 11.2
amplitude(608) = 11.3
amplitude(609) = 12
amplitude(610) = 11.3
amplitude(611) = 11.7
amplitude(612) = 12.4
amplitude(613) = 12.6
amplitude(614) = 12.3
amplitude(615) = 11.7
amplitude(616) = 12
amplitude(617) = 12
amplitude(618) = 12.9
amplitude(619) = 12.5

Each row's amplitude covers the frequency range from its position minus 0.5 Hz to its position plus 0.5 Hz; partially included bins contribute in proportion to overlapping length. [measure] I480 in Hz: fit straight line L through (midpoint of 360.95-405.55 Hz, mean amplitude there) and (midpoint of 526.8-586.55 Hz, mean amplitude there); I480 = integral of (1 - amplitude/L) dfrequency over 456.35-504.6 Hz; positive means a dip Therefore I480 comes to -3.7 Hz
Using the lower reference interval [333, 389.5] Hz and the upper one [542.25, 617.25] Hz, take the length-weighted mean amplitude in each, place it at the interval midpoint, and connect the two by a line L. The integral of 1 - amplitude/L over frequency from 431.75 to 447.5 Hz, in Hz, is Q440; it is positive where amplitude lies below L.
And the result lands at -4.8 Hz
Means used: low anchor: 6.23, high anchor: 9.53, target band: 9.68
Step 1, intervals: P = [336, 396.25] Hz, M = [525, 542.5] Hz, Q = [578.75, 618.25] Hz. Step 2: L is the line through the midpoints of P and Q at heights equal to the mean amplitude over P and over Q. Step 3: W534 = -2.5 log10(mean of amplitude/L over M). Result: -0.044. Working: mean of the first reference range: 6.28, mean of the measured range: 9.59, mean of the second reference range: 10.3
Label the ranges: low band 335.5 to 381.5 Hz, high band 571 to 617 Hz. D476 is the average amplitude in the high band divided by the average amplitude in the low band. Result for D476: 1.63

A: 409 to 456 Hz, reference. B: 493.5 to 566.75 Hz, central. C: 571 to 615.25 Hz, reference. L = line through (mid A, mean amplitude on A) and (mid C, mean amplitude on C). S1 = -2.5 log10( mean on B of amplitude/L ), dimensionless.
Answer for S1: 0.15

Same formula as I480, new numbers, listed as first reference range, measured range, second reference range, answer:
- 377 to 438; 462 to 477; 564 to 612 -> -1.3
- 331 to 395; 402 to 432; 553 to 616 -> -4.9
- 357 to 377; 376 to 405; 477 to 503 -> 0.7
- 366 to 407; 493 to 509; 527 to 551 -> 1.2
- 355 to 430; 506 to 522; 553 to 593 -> 0.8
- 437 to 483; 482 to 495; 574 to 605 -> 2.1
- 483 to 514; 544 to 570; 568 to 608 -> 1.9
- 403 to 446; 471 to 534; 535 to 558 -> 4.3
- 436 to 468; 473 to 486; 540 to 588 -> 2.0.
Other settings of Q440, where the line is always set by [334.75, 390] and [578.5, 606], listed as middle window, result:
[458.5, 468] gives -2.5 Hz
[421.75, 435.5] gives -2.5 Hz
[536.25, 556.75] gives -0.2 Hz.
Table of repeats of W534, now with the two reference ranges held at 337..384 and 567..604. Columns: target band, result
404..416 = -0.14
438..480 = -0.24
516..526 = 0.06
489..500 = 0.05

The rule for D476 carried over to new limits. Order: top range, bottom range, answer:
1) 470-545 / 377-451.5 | 1.05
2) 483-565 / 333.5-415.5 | 1.29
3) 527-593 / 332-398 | 1.46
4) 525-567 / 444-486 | 0.95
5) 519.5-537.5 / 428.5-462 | 0.93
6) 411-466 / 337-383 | 1.49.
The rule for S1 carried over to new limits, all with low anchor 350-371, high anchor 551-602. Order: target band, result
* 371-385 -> 0.016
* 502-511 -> -0.029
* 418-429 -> -0.184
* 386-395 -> 0.042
